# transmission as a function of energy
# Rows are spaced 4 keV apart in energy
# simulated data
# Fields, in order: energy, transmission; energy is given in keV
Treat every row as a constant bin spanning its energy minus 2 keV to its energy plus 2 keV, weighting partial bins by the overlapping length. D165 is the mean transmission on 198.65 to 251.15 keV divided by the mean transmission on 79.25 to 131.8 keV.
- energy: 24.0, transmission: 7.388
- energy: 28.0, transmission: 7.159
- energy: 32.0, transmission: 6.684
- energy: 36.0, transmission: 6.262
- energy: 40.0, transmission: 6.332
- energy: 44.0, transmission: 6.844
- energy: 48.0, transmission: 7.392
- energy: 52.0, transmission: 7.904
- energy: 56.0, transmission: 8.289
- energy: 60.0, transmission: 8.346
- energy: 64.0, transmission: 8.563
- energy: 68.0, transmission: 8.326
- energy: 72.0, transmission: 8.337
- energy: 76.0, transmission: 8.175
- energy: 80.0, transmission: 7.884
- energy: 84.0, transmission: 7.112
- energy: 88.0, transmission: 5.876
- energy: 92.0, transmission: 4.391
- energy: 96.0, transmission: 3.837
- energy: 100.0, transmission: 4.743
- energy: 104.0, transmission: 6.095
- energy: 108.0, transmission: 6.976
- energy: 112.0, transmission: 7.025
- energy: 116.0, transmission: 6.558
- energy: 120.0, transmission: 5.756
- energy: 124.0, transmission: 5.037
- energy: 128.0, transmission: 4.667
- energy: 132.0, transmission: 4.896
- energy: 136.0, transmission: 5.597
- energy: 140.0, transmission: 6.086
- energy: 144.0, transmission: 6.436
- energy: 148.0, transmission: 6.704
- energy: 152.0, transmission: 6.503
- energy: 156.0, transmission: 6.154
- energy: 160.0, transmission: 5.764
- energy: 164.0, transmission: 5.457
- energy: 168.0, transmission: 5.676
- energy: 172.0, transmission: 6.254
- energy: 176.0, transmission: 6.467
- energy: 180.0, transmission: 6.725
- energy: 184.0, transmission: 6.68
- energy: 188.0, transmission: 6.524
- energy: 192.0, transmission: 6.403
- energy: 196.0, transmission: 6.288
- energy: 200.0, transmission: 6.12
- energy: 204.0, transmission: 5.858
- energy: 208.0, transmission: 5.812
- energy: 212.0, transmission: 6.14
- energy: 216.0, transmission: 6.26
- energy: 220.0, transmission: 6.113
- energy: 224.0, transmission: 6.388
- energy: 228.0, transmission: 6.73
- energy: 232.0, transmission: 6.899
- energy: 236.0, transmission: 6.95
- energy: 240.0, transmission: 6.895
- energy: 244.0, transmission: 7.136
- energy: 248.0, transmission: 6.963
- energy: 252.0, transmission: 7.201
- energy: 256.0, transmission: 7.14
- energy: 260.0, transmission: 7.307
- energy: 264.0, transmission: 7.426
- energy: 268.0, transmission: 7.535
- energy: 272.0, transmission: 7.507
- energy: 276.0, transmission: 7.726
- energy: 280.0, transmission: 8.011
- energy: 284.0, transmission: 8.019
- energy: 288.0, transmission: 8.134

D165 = 1.13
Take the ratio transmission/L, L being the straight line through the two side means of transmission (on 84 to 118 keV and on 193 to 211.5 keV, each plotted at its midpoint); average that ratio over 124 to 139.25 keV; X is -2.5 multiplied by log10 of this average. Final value 0.14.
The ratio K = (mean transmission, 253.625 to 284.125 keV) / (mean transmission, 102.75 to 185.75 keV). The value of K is 1.24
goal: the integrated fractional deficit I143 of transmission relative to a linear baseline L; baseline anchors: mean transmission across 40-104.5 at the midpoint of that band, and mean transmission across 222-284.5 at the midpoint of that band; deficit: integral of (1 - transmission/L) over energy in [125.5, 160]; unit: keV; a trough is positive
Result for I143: 5.98 keV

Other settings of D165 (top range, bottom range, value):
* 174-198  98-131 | 1.12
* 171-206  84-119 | 1.10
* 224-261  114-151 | 1.21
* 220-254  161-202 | 1.10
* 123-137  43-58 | 0.65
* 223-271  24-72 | 0.94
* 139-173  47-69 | 0.75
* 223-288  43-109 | 1.04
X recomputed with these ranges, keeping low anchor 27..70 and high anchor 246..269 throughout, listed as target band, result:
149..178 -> 0.21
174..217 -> 0.16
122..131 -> 0.46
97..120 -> 0.21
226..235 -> 0.07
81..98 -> 0.34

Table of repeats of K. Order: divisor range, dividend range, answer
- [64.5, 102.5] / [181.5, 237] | 0.96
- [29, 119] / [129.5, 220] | 0.89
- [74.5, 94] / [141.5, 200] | 0.94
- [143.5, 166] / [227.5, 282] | 1.18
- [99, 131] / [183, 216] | 1.06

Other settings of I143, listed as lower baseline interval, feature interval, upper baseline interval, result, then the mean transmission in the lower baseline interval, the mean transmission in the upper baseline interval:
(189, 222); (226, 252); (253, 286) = -0.23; 6.14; 7.57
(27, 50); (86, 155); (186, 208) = 7.93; 6.76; 6.2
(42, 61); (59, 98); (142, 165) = 1.60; 7.72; 6.2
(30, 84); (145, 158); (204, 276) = 1.38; 7.62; 6.84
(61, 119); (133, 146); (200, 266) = 1.46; 6.72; 6.68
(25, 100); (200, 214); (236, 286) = 2.55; 7.04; 7.39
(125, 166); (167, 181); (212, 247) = -0.45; 5.81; 6.65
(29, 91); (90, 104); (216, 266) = 5.25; 7.43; 6.9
